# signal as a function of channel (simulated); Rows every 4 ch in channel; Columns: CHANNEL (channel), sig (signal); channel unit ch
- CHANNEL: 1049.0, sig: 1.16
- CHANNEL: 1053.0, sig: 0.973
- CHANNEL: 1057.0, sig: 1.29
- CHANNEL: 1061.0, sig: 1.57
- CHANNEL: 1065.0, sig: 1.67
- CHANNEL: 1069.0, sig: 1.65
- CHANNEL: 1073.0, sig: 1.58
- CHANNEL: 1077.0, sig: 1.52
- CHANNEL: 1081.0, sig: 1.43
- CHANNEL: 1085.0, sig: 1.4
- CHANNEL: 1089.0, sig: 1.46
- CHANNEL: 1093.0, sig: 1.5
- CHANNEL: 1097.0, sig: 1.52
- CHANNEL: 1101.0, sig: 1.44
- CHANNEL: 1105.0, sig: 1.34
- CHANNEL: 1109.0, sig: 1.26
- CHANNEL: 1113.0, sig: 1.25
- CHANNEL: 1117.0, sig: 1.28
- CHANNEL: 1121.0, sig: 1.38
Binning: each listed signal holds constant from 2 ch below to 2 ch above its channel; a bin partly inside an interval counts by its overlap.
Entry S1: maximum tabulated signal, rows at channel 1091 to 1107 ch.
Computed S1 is 1.52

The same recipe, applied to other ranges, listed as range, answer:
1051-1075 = 1.67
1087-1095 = 1.5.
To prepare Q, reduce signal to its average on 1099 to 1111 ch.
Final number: 1.35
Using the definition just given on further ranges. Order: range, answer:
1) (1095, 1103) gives 1.48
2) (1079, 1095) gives 1.45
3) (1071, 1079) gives 1.55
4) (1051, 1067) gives 1.38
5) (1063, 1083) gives 1.57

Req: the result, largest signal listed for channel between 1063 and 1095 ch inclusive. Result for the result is 1.67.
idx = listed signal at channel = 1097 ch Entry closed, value 1.52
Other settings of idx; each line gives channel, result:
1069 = 1.65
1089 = 1.46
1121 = 1.38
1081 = 1.43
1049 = 1.16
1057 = 1.29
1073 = 1.58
